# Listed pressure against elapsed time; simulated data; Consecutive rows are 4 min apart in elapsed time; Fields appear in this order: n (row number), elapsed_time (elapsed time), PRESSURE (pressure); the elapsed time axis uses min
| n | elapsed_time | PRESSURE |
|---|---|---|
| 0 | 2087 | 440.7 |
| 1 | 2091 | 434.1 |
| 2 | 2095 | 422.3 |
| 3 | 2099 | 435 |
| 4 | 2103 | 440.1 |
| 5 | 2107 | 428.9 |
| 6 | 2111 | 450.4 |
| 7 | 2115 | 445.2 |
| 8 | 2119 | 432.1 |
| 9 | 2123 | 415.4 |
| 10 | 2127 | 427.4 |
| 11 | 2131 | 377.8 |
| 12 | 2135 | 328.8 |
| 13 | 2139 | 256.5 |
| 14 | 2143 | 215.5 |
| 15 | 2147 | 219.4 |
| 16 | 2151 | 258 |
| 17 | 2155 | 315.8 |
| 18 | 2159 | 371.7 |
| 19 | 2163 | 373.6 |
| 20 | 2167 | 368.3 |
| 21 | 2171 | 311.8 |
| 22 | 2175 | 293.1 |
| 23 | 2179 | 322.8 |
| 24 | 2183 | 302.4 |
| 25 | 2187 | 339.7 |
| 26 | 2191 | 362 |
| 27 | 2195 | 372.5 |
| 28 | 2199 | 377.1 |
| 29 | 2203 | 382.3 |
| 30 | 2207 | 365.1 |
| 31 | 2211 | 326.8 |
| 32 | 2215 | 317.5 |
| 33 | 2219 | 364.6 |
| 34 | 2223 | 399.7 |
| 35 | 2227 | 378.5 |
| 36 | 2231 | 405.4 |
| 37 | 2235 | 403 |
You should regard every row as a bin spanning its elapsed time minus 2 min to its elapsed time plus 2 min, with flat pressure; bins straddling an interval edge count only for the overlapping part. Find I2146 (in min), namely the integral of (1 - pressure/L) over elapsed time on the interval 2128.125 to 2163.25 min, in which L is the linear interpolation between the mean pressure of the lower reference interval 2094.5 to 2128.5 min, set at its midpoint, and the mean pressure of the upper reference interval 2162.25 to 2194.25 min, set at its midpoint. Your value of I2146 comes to 7.4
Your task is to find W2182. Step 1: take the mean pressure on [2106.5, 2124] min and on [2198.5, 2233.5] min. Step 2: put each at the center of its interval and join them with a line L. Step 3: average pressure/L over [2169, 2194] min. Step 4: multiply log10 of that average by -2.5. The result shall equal 0.21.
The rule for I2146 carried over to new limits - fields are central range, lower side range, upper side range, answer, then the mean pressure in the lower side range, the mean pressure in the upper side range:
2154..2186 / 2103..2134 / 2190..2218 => 4.2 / 423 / 358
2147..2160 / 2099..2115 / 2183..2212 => 3.3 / 440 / 358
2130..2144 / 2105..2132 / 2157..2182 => 3.6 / 427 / 339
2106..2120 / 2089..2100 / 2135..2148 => -3.3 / 430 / 246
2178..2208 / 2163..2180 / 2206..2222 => -1.4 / 330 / 346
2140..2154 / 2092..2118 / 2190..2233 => 5.8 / 437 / 368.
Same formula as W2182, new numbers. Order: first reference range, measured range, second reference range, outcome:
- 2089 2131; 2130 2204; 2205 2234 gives 0.22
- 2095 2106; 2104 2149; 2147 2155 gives -0.04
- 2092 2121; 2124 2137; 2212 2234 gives 0.11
